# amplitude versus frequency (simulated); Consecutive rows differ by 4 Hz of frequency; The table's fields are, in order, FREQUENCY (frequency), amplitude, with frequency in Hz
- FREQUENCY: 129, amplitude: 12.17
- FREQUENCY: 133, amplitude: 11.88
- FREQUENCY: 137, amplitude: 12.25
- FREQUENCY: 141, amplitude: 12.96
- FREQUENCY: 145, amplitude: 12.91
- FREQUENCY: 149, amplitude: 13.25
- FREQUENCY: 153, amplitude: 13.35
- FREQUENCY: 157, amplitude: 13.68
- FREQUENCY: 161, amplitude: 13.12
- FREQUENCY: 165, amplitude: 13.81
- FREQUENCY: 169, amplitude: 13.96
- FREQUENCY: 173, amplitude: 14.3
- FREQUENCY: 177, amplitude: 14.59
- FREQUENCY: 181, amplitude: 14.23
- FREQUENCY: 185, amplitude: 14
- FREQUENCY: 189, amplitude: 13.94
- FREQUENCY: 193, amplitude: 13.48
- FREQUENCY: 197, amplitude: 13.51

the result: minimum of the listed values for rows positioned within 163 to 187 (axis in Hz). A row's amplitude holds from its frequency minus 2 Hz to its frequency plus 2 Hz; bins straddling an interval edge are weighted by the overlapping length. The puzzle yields 13.81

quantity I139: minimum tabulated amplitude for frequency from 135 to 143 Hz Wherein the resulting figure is 12.25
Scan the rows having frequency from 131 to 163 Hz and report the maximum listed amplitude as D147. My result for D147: 13.68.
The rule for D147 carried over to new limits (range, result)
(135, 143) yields 12.96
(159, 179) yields 14.59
